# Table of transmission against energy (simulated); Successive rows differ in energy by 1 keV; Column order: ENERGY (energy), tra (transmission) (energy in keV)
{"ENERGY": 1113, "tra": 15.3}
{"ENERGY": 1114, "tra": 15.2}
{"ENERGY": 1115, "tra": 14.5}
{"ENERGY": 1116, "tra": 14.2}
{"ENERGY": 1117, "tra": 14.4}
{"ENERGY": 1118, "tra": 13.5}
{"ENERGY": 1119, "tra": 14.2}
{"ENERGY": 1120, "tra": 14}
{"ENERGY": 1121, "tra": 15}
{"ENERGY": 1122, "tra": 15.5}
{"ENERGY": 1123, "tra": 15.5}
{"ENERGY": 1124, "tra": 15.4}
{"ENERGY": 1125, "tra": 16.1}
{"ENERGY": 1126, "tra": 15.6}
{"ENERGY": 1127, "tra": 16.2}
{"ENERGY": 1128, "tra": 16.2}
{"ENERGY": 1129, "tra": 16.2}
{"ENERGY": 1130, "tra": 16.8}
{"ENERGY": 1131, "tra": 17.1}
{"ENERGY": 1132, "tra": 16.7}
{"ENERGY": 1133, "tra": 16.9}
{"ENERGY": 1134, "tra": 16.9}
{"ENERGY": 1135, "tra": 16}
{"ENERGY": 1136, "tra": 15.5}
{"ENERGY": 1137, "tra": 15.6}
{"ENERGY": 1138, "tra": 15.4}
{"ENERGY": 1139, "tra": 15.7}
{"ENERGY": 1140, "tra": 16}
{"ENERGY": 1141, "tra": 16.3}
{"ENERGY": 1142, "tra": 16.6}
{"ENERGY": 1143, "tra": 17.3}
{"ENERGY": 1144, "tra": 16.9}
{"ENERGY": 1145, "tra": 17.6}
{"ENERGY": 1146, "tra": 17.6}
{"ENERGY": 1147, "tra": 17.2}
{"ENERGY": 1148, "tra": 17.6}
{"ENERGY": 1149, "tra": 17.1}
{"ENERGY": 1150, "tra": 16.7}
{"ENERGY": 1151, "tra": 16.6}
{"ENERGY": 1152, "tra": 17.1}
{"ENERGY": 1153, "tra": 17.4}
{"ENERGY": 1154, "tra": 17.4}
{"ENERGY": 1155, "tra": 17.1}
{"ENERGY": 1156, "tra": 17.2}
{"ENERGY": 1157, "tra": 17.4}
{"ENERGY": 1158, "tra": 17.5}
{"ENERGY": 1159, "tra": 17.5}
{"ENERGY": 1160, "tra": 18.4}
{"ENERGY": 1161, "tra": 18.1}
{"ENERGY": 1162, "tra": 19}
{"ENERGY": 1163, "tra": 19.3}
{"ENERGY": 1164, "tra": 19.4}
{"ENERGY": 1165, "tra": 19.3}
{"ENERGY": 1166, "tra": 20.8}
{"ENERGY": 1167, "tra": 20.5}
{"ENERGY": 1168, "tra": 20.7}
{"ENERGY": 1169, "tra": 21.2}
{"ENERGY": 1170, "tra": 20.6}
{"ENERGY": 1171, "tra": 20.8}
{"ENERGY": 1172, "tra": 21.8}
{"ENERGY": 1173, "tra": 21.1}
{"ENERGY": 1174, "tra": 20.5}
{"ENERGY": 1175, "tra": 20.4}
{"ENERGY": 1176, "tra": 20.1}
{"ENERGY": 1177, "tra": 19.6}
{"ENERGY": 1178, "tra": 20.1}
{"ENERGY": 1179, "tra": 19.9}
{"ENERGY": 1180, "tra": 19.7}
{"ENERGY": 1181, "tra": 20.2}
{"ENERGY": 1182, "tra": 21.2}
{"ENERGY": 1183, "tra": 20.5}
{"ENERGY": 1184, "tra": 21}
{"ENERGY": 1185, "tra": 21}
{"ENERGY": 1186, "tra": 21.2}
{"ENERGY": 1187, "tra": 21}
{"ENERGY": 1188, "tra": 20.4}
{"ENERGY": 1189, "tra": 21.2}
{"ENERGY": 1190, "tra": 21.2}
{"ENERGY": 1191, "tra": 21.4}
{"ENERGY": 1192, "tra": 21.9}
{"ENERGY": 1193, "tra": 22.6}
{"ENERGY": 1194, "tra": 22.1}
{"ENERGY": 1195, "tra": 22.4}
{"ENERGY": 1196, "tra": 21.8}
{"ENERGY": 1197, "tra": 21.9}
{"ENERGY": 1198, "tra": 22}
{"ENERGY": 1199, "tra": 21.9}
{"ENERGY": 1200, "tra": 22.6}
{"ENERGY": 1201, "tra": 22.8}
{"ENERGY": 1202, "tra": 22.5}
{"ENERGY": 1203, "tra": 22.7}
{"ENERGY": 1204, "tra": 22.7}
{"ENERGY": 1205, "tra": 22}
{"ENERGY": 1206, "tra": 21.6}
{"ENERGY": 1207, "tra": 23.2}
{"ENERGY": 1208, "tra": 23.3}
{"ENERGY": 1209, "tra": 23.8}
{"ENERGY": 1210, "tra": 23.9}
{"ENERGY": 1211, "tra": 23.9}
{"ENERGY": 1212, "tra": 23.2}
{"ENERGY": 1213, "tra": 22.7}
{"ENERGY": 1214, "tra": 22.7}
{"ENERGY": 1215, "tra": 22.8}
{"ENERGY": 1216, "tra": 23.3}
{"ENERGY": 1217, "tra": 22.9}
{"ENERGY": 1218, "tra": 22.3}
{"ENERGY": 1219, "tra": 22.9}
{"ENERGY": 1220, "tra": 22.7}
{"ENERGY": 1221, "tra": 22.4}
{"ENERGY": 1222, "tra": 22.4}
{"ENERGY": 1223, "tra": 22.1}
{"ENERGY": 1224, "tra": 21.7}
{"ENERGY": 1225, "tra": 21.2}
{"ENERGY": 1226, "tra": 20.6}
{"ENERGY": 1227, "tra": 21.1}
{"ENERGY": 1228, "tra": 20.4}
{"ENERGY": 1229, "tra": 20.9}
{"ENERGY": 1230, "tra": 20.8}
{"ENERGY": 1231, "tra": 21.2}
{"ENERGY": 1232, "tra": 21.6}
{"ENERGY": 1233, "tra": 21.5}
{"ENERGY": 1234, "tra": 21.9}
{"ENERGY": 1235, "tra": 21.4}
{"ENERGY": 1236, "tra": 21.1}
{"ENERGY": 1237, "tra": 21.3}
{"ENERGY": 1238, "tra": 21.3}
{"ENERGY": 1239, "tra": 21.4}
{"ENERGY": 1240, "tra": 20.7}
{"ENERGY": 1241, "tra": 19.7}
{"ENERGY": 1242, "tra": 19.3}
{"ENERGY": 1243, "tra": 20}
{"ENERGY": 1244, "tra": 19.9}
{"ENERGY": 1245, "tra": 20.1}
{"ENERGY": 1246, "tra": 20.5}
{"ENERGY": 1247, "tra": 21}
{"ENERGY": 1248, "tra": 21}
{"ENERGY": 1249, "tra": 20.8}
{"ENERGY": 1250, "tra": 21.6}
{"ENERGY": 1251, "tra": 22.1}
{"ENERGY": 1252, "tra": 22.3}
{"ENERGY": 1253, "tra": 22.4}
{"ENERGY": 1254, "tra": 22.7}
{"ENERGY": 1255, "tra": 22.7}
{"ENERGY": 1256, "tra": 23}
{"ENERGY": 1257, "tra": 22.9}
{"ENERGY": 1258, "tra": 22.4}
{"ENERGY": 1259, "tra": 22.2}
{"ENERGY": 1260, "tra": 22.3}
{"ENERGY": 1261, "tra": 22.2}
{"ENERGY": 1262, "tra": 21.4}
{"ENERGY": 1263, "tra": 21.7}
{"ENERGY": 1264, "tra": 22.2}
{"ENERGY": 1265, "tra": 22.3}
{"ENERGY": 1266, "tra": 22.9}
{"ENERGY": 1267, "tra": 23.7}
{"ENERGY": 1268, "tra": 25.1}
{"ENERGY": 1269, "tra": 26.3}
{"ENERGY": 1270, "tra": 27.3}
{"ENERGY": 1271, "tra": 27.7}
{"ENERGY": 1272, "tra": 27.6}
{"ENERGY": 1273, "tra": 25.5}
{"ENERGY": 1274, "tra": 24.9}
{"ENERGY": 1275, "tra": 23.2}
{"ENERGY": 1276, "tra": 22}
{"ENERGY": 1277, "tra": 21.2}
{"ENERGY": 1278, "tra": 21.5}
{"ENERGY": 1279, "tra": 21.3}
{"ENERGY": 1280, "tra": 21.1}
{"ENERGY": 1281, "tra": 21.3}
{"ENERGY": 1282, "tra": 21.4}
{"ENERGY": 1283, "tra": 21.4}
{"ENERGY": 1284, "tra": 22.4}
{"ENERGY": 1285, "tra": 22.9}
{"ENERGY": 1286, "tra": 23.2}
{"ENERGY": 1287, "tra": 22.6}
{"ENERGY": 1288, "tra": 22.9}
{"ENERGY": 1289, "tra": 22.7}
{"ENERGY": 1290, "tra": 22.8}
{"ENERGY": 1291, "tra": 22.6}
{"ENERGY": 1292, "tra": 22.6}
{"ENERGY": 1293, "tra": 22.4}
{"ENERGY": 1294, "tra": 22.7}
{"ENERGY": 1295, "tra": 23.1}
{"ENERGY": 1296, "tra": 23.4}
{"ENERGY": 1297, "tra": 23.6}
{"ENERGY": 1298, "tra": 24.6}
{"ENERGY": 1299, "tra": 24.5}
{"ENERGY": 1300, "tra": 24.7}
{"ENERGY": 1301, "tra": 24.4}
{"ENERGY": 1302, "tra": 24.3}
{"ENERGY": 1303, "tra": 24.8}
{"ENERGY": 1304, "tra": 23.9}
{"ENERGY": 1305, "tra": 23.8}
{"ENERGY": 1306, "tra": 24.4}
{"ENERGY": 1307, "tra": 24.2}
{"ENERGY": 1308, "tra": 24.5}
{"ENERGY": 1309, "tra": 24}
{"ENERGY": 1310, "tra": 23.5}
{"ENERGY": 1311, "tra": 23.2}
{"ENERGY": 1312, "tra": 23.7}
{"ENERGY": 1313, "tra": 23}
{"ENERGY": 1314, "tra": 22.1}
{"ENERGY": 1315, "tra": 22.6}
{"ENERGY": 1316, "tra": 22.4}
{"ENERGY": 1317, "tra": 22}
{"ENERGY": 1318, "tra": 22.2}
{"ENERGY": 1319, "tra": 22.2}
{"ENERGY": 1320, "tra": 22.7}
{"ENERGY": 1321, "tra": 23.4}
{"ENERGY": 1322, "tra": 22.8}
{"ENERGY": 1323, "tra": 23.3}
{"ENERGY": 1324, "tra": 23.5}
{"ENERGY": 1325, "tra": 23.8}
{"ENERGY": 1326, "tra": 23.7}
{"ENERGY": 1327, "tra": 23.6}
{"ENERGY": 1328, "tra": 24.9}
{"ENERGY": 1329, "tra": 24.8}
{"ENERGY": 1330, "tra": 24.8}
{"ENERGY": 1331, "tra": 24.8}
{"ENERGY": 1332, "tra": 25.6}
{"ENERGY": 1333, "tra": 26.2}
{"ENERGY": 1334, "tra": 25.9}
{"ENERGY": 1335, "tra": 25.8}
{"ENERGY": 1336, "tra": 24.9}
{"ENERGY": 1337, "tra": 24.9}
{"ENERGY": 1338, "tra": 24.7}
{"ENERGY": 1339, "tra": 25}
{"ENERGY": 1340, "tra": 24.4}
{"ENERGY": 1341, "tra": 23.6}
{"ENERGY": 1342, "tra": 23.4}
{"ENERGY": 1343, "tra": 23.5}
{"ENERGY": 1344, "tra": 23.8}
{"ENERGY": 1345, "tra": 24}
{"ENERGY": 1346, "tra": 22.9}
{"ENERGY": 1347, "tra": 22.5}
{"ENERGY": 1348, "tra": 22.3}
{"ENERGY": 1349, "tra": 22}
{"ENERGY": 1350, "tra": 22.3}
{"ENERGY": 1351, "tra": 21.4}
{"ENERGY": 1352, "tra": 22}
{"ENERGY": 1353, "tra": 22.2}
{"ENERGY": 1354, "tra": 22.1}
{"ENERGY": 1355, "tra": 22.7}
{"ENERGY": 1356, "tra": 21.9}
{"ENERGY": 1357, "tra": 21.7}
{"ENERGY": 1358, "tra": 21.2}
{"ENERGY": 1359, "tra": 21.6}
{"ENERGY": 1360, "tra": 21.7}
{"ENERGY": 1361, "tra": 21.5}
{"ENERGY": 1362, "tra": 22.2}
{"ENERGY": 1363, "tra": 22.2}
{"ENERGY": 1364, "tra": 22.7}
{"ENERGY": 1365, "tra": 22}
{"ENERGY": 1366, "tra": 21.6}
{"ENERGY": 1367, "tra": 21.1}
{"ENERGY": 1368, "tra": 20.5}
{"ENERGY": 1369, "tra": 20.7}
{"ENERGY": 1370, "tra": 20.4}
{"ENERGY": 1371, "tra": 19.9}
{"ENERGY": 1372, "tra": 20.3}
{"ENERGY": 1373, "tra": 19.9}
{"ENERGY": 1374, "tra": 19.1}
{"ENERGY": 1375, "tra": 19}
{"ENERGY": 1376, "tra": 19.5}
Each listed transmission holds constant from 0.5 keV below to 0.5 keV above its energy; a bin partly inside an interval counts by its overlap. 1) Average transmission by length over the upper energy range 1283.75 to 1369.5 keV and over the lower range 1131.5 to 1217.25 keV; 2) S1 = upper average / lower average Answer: 1.17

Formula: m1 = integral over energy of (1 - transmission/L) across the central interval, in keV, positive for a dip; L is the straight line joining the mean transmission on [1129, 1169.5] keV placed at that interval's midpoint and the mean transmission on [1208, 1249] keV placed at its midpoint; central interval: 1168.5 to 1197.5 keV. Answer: -2.6 keV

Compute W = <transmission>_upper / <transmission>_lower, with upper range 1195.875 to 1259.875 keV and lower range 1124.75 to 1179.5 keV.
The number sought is 1.2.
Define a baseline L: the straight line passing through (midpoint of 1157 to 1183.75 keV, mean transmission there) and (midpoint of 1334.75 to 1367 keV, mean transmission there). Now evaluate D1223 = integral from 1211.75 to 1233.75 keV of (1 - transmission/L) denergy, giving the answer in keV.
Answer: -1.3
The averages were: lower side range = 19.9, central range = 22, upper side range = 22.8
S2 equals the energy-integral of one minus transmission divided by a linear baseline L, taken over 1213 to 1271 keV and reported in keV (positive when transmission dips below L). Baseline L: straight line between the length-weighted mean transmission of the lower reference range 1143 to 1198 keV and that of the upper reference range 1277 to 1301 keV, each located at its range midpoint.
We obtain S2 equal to -1.4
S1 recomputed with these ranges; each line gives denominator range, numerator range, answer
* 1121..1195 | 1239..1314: 1.23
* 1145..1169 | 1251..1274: 1.30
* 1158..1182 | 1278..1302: 1.14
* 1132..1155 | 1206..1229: 1.34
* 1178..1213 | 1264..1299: 1.06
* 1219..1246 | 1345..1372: 1.03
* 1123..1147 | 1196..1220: 1.39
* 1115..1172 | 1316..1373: 1.34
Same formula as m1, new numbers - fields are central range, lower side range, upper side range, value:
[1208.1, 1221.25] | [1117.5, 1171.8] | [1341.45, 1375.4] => -3.1 keV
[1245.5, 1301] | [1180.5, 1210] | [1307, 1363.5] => -0.6 keV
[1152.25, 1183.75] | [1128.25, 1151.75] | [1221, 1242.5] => -2.6 keV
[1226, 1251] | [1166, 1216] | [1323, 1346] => 1.9 keV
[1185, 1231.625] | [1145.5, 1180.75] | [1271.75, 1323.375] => -4.1 keV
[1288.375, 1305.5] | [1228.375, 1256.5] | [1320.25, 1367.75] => -1.0 keV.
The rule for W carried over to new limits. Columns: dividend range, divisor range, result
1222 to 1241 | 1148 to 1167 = 1.18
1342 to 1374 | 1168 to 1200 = 1.04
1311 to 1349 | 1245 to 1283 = 1.04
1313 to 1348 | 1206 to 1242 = 1.08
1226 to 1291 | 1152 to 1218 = 1.06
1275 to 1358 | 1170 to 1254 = 1.08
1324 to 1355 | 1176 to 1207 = 1.11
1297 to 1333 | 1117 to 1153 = 1.47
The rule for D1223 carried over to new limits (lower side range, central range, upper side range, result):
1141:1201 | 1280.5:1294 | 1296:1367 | 0.0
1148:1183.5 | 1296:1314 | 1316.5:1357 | -1.0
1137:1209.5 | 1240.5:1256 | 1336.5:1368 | -0.1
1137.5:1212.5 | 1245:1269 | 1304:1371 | -0.8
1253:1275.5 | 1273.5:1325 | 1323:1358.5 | 1.4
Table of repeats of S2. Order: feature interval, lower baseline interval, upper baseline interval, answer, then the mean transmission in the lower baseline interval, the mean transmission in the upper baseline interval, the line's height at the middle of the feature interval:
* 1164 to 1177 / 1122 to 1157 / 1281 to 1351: -2.0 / 16.6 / 23.5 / 17.8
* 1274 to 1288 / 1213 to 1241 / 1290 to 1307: 0.7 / 21.7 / 23.7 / 23.2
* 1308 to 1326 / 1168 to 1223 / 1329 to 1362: 0.0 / 21.8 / 23.4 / 23.1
